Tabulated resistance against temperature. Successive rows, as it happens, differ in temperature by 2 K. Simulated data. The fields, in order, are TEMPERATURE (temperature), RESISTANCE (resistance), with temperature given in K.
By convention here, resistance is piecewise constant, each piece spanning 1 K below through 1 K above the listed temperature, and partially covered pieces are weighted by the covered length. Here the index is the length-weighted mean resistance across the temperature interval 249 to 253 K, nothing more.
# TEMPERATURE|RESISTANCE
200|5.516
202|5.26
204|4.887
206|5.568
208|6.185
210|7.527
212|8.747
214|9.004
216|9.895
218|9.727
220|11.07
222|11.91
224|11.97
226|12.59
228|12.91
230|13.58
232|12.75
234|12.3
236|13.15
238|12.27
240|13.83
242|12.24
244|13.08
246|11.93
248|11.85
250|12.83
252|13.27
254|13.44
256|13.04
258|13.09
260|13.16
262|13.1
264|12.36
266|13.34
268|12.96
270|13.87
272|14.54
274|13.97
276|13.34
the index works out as 13.1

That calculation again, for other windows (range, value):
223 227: 12.3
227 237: 12.9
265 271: 13.4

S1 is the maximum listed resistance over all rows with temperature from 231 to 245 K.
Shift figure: 13.83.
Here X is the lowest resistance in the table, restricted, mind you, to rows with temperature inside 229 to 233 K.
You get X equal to 12.75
